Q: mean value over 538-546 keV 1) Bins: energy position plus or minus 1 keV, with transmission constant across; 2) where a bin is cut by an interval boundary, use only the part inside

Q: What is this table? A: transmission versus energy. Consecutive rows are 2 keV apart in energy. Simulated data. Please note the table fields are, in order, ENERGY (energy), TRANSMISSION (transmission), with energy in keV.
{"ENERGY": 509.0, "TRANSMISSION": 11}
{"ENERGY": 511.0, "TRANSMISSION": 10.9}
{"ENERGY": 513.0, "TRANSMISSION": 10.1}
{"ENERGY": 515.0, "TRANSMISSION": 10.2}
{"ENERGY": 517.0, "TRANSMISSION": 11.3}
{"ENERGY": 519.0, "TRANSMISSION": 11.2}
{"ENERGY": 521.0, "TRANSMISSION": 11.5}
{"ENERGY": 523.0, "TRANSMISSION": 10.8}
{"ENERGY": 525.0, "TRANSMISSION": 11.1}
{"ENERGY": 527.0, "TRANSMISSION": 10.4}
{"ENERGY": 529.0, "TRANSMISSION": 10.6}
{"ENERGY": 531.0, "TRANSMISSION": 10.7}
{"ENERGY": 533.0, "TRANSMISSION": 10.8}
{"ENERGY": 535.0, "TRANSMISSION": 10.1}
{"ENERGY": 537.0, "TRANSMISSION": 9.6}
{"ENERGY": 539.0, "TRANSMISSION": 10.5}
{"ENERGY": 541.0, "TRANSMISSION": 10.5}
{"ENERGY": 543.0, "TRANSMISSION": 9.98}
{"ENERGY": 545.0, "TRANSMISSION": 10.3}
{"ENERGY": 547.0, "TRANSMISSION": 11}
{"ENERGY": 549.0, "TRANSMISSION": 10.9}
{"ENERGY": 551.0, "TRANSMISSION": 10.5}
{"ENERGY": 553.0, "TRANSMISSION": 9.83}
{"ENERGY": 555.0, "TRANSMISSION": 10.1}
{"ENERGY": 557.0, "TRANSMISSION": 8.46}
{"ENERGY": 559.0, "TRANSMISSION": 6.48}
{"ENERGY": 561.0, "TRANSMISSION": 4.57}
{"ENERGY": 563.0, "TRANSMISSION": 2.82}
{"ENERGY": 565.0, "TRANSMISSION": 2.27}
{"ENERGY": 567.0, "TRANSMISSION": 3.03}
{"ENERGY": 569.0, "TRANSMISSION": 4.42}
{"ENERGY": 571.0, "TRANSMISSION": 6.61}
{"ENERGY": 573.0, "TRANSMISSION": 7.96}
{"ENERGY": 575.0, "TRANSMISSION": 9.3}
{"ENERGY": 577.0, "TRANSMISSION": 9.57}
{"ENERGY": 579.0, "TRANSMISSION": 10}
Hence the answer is 10.3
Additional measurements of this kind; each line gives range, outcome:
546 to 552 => 10.8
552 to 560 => 8.72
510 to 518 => 10.6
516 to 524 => 11.2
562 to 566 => 2.54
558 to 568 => 3.83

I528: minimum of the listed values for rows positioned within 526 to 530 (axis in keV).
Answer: 10.4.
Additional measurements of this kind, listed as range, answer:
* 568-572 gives 4.42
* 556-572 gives 2.27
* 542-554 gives 9.83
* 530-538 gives 9.6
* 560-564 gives 2.82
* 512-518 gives 10.1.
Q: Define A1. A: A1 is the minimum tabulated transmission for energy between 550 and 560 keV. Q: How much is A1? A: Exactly 6.48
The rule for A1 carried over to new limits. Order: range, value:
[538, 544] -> 9.98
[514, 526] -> 10.2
